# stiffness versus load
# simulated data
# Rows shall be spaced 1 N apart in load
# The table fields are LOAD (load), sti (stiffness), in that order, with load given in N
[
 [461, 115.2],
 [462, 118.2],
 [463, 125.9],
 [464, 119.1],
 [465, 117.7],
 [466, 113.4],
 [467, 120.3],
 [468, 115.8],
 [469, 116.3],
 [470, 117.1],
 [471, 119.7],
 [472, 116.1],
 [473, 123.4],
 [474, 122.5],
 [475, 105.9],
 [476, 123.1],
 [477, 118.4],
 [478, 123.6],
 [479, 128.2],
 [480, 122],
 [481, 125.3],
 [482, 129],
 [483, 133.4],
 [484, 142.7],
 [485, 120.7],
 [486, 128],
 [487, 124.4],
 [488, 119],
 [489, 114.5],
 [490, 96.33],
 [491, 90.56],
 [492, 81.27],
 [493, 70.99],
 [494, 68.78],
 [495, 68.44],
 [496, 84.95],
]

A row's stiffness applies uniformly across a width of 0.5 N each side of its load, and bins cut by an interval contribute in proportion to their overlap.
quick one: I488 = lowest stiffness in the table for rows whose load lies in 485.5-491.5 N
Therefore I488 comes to 90.56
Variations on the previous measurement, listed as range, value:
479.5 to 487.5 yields 120.7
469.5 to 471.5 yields 117.1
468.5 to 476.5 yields 105.9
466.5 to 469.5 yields 115.8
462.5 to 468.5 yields 113.4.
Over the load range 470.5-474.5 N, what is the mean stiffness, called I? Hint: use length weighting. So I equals 120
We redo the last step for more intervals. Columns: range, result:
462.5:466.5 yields 119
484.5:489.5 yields 121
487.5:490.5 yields 110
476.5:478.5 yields 121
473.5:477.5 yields 117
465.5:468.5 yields 116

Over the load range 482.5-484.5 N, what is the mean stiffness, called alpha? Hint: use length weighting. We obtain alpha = 138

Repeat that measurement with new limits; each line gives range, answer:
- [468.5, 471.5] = 118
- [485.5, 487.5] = 126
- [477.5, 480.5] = 125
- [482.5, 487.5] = 130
